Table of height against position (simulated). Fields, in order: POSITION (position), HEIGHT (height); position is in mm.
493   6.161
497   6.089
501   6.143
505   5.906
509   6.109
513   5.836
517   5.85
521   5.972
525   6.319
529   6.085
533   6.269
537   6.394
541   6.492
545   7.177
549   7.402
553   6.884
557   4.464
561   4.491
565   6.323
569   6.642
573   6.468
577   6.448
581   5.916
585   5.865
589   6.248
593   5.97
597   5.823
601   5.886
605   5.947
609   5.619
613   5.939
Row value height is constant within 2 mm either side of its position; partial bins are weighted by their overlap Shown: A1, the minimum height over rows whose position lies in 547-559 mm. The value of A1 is 4.464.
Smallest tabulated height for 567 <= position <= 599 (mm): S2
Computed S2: 5.823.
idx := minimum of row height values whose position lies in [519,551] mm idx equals 5.972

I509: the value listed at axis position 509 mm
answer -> 6.109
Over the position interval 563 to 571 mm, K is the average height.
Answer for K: 6.48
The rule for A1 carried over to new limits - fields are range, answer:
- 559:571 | 4.491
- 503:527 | 5.836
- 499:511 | 5.906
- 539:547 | 6.492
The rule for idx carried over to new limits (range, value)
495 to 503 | 6.089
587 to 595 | 5.97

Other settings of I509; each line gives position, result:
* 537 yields 6.394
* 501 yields 6.143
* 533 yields 6.269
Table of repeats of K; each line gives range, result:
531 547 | 6.58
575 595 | 6.09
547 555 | 7.14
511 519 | 5.84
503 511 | 6.01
